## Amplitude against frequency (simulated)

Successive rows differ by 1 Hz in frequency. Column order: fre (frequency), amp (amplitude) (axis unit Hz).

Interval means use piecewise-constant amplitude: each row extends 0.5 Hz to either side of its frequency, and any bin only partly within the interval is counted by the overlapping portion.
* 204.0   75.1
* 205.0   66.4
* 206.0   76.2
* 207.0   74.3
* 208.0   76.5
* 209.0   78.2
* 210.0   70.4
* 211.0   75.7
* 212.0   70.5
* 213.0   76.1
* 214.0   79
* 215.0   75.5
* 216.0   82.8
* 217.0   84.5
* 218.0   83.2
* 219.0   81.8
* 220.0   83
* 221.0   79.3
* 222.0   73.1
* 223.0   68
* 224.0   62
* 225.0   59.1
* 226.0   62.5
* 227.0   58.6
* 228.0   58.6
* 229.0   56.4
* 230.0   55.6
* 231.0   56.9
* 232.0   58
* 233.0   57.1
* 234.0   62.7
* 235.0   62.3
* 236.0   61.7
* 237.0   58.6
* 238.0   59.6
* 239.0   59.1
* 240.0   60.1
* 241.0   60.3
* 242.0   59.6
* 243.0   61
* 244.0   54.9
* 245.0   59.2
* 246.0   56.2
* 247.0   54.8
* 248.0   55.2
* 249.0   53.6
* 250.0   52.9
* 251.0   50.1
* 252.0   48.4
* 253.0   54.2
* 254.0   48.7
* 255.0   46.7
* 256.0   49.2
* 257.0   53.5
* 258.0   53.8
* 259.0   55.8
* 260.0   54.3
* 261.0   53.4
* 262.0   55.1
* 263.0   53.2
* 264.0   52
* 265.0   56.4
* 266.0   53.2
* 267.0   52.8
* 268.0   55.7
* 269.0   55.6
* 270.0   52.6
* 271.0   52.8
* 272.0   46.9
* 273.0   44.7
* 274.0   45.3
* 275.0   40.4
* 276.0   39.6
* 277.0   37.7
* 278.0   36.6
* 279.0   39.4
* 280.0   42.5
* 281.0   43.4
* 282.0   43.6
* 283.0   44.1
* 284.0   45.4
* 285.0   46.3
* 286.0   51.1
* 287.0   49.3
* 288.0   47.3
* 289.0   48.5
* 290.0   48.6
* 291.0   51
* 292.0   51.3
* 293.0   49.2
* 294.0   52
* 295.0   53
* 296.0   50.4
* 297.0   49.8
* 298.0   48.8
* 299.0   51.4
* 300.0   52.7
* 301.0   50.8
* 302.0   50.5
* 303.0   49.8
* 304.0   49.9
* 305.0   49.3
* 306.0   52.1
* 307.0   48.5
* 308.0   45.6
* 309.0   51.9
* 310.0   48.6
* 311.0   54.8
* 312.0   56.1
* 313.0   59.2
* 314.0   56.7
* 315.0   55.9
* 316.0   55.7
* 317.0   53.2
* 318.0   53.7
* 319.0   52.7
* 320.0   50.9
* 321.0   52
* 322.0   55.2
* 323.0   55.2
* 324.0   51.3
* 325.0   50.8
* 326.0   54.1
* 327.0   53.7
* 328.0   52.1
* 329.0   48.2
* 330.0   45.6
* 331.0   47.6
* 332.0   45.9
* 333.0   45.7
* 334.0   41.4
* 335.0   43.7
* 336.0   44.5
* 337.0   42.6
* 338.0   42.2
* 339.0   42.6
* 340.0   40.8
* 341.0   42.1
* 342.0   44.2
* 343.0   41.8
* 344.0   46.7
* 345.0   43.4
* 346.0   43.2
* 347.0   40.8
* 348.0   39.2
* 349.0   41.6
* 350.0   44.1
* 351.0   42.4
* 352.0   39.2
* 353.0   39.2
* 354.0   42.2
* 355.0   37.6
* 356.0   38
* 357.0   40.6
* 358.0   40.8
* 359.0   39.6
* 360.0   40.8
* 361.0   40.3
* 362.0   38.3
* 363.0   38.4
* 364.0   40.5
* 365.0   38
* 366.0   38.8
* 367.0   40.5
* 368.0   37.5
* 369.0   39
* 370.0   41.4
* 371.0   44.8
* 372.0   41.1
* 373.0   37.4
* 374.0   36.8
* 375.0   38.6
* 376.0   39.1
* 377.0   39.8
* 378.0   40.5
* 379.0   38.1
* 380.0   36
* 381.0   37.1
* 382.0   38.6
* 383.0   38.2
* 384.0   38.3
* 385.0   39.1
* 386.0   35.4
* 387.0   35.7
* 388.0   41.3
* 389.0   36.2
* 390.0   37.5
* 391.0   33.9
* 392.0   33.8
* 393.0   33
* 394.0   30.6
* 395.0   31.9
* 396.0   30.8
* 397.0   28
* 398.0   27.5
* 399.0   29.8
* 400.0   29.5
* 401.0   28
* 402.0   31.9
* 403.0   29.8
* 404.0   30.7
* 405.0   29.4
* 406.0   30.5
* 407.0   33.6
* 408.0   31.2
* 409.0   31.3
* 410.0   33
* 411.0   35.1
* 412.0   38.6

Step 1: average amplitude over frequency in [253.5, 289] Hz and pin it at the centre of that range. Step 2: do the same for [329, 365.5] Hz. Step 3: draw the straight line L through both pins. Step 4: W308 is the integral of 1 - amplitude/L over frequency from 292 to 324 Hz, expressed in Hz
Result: -4.8 Hz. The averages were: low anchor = 48.5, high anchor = 41.9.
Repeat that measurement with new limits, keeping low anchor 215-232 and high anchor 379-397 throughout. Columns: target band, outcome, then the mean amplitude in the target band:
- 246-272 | 3.71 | 52.9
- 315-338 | -0.79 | 49.8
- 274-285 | 3.03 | 41.7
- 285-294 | 0.98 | 49.5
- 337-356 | 0.96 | 41.8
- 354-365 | 0.48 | 39.5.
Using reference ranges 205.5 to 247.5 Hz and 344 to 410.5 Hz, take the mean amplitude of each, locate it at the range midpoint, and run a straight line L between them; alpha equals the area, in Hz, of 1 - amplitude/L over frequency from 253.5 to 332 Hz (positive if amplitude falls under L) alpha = 4.4 Hz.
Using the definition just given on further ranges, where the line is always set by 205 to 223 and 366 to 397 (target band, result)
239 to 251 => 2.2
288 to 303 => 1.9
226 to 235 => 1.8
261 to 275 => 2.8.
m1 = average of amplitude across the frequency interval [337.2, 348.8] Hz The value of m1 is 42.4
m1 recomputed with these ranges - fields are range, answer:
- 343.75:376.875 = 40.2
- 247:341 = 49.7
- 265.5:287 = 46.2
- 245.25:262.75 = 52.8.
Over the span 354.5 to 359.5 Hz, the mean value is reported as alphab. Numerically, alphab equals 39.3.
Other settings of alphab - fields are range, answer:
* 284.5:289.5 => 48.5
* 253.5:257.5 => 49.5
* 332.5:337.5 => 43.6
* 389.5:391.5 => 35.7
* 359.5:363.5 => 39.4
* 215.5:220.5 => 83.1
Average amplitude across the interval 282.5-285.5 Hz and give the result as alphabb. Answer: 45.3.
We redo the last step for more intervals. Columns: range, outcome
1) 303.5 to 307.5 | 49.9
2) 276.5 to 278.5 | 37.2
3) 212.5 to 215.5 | 76.9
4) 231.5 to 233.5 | 57.5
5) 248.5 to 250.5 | 53.2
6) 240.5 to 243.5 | 60.3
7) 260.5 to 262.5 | 54.2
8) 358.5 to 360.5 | 40.2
